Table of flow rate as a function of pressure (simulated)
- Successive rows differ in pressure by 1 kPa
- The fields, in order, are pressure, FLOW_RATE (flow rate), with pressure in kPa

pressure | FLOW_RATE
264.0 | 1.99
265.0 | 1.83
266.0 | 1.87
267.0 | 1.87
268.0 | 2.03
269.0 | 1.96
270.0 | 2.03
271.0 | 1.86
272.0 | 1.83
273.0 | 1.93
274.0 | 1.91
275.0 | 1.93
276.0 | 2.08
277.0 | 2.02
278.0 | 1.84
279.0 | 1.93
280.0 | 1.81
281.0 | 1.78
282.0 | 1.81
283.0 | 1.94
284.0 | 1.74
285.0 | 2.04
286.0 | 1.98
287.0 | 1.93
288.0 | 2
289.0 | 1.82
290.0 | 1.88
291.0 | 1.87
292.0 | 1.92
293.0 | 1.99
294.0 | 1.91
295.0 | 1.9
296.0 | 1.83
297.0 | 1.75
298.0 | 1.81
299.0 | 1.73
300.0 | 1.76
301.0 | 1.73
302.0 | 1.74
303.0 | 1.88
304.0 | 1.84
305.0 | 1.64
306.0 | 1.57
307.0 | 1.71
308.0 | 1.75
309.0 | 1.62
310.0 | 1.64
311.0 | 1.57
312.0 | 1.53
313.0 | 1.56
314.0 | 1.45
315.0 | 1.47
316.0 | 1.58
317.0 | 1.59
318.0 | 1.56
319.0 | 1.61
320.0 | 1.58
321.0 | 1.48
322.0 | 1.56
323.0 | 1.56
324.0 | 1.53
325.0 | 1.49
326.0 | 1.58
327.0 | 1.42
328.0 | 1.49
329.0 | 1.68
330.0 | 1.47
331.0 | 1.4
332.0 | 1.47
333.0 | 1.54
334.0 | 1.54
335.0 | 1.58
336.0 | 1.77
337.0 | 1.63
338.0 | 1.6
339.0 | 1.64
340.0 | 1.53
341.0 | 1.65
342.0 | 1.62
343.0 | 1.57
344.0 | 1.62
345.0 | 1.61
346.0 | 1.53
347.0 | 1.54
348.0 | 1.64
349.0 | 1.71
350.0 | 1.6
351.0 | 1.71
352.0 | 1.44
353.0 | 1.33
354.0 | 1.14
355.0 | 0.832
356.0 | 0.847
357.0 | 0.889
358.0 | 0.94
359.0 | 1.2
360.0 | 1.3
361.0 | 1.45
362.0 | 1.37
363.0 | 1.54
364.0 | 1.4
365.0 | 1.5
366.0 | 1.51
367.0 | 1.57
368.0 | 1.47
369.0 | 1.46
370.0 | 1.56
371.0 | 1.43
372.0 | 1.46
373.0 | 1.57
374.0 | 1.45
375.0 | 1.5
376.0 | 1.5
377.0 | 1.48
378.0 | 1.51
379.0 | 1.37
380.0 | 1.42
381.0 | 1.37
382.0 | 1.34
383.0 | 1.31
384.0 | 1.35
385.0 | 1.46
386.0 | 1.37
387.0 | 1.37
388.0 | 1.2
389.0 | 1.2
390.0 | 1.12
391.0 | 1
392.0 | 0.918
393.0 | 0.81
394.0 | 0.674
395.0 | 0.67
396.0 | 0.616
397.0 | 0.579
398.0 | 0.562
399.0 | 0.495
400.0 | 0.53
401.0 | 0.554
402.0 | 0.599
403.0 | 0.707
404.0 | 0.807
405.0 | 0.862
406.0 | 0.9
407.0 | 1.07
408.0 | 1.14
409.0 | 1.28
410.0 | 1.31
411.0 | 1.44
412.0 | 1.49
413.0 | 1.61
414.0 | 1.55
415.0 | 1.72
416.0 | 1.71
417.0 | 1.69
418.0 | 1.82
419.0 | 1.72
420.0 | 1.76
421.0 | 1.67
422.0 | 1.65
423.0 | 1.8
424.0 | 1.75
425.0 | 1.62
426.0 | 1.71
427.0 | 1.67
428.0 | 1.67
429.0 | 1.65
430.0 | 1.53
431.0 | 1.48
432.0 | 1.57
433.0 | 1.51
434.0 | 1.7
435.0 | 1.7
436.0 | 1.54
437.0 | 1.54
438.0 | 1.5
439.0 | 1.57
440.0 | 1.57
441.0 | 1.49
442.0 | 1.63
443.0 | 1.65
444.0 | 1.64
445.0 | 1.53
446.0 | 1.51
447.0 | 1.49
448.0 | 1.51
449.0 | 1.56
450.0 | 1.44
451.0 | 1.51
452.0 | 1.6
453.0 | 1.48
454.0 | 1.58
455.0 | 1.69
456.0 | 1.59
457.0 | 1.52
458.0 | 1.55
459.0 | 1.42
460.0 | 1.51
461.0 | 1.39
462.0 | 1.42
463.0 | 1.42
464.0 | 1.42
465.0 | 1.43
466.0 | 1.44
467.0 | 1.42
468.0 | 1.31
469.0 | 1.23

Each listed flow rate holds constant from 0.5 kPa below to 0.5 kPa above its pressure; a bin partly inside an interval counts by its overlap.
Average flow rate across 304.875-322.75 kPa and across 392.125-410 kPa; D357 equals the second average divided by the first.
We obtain 0.49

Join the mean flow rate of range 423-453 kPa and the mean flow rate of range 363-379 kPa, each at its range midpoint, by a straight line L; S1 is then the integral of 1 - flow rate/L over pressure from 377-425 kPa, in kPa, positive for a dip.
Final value 9.9 kPa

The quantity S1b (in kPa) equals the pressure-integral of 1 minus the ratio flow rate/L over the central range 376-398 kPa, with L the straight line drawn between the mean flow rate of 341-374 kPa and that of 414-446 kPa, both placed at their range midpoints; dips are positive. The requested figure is 5.25 kPa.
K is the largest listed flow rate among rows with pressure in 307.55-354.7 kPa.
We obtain 1.77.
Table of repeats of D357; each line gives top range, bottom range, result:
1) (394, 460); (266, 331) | 0.80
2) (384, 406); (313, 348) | 0.56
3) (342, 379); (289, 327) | 0.85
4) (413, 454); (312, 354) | 1.04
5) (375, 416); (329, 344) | 0.71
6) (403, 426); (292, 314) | 0.84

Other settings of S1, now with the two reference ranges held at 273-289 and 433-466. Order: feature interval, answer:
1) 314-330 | 2.47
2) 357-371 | 2.74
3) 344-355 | 1.63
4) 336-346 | 0.93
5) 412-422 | -0.47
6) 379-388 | 1.70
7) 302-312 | 0.91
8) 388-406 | 9.68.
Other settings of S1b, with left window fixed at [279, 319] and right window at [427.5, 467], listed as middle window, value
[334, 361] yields 3.9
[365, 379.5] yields 1.4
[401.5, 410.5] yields 3.6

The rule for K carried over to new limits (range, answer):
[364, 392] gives 1.57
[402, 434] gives 1.82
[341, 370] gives 1.71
